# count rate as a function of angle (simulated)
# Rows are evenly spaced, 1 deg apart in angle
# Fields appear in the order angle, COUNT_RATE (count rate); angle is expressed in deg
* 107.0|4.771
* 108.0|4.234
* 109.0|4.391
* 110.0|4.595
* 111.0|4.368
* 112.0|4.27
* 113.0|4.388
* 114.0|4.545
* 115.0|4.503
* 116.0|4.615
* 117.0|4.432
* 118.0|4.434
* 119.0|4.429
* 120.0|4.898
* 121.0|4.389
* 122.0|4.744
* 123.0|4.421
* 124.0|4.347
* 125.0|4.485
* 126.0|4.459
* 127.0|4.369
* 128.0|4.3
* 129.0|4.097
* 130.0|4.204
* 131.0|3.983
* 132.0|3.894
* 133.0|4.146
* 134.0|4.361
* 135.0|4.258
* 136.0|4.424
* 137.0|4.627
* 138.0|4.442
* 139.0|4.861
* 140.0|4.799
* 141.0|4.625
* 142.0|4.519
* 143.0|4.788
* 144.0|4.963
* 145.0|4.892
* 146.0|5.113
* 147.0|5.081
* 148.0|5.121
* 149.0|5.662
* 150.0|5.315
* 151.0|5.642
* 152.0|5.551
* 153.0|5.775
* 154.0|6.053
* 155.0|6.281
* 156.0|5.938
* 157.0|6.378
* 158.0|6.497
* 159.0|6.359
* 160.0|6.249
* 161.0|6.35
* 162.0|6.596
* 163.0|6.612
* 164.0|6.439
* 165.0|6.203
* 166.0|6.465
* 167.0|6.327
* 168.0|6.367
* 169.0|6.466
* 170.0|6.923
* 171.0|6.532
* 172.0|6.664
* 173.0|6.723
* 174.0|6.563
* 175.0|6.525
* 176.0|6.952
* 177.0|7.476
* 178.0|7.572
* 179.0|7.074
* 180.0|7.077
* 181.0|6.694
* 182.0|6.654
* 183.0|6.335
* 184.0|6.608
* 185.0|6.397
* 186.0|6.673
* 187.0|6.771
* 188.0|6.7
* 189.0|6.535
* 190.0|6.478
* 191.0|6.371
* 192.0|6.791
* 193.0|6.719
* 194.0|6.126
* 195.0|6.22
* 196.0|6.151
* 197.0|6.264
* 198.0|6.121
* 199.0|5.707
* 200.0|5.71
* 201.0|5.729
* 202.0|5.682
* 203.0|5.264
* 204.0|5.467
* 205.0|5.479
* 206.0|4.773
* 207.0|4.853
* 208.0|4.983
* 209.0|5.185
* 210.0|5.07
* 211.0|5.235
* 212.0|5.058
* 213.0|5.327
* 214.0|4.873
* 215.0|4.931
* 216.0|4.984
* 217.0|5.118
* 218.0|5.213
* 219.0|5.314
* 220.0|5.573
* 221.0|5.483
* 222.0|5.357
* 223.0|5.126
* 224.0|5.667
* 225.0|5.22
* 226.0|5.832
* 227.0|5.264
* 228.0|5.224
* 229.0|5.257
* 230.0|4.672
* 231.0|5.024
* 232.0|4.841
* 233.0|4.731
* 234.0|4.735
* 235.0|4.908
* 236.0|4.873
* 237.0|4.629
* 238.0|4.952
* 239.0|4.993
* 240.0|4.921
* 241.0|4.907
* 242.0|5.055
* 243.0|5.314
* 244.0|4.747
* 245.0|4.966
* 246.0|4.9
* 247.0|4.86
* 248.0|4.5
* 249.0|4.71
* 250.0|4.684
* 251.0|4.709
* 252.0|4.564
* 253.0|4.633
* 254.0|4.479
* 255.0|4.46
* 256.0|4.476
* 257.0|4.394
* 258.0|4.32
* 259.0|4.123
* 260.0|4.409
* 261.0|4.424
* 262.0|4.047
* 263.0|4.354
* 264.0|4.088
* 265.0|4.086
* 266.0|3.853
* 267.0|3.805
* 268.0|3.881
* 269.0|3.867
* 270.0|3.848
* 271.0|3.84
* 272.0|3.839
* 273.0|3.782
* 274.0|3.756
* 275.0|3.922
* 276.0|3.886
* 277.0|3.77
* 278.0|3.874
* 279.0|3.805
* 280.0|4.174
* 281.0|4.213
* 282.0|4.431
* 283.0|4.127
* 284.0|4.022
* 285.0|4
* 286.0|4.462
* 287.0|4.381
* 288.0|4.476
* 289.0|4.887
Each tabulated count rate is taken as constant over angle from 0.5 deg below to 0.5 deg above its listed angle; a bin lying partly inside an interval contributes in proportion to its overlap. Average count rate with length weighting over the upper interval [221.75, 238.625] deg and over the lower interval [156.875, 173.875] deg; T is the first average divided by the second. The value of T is 0.78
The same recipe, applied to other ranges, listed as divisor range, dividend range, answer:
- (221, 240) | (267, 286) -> 0.78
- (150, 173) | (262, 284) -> 0.63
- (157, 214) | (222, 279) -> 0.73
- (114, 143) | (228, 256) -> 1.09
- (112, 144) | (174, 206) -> 1.43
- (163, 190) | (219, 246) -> 0.76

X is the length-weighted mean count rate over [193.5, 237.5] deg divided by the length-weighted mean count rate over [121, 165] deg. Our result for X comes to 1.0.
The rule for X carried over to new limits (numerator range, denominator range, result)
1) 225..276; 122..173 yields 0.85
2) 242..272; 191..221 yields 0.79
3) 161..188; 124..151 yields 1.44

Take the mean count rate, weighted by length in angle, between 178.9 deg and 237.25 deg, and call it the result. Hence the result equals 5.64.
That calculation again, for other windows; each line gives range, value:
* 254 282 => 4.06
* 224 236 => 5.08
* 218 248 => 5.07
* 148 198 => 6.43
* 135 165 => 5.51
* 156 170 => 6.41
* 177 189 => 6.8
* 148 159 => 5.89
